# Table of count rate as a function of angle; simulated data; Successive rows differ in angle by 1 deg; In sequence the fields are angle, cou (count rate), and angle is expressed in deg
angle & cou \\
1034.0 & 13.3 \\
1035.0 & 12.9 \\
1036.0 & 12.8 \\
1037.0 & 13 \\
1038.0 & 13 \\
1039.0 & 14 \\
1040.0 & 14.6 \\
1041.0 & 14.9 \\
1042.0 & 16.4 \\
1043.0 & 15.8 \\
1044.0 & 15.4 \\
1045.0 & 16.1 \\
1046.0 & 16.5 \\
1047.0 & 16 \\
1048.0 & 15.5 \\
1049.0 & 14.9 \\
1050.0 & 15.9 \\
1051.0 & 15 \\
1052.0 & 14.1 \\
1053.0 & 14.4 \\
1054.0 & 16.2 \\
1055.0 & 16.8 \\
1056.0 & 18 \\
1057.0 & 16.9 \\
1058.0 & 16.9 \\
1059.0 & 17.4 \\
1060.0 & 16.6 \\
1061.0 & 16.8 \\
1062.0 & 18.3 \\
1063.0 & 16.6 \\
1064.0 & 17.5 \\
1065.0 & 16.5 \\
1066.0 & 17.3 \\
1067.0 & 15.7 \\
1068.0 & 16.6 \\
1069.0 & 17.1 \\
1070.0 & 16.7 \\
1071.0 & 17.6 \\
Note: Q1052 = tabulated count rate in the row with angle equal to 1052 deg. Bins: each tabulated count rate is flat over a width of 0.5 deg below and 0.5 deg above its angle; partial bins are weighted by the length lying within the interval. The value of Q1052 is 14.1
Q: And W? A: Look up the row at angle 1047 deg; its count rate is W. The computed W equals 16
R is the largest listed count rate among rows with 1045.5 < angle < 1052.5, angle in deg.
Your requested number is 16.5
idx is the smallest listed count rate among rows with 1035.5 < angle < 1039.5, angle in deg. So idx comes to 12.8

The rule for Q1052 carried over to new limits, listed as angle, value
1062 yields 18.3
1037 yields 13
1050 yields 15.9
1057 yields 16.9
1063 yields 16.6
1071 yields 17.6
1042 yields 16.4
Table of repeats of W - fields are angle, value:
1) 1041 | 14.9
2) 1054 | 16.2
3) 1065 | 16.5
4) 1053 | 14.4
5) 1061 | 16.8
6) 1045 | 16.1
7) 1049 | 14.9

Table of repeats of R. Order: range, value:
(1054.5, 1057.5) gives 18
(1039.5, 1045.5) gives 16.4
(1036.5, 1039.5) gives 14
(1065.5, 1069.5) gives 17.3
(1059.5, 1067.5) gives 18.3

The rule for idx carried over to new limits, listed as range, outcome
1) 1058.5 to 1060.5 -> 16.6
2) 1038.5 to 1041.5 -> 14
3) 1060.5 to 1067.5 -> 15.7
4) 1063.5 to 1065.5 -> 16.5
